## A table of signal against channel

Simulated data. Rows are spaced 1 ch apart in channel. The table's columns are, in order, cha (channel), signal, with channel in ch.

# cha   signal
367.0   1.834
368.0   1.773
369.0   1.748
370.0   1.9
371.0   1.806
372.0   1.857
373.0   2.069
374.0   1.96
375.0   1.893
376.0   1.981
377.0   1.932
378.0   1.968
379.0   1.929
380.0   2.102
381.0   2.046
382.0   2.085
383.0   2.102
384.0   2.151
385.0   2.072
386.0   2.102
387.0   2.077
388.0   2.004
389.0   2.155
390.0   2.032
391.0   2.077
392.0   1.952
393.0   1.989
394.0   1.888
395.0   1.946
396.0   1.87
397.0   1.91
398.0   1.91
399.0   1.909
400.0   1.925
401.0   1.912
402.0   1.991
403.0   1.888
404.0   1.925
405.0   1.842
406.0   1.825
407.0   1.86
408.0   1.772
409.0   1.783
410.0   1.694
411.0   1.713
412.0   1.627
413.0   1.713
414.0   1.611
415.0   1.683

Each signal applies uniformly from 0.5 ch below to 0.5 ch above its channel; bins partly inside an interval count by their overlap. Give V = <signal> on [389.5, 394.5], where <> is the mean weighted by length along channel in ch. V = 1.99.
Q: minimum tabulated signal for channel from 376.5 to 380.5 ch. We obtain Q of 1.929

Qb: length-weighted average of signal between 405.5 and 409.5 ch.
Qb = 1.81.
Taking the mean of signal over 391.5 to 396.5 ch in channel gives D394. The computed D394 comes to 1.93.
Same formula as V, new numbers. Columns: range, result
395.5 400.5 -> 1.9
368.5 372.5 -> 1.83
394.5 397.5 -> 1.91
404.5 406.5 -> 1.83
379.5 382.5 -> 2.08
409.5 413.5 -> 1.69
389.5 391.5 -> 2.05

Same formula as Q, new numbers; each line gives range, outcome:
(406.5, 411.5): 1.694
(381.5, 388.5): 2.004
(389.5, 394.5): 1.888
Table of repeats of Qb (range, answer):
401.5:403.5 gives 1.94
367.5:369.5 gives 1.76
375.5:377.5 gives 1.96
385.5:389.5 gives 2.08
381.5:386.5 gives 2.1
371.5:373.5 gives 1.96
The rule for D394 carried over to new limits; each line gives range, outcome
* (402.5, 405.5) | 1.88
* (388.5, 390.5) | 2.09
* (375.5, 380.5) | 1.98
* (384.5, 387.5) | 2.08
